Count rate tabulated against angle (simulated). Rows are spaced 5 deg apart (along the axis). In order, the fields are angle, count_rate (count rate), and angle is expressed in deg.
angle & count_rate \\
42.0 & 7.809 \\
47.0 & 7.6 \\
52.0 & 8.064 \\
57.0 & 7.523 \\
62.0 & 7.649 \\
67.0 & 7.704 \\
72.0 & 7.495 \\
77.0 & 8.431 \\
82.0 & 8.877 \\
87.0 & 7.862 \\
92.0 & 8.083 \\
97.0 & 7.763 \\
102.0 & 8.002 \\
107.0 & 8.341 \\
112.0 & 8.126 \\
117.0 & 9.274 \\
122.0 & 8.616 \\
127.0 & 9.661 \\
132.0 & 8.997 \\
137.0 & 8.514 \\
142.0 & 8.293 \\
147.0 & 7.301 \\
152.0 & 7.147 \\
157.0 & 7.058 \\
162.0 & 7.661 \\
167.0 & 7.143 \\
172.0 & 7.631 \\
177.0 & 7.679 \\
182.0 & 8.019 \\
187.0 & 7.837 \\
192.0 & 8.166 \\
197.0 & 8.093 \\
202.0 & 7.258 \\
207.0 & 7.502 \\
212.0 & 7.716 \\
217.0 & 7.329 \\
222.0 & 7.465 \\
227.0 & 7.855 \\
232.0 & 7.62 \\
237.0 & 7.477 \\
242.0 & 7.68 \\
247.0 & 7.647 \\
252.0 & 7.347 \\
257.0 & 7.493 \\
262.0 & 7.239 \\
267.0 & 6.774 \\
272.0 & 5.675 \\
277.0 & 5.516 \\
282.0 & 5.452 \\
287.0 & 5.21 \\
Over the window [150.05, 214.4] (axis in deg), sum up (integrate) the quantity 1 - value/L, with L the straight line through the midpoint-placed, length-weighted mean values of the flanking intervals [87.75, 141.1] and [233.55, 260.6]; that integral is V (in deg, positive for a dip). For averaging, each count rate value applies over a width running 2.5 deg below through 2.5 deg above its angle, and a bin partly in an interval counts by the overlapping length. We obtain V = 3.10 deg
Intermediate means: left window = 8.51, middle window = 7.61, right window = 7.52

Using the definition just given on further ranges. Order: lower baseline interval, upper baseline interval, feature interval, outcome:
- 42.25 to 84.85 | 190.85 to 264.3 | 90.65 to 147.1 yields -4.8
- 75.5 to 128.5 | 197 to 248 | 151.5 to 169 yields 1.6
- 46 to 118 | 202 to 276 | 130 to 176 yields -0.2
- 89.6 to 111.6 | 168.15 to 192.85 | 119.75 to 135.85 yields -2.2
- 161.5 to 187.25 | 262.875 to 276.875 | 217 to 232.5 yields -1.6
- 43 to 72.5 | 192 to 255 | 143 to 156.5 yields 0.6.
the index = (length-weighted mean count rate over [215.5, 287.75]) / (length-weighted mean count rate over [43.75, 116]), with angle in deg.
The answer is 0.9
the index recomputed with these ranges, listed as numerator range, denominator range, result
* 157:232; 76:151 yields 0.91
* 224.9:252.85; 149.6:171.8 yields 1.04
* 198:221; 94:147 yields 0.88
